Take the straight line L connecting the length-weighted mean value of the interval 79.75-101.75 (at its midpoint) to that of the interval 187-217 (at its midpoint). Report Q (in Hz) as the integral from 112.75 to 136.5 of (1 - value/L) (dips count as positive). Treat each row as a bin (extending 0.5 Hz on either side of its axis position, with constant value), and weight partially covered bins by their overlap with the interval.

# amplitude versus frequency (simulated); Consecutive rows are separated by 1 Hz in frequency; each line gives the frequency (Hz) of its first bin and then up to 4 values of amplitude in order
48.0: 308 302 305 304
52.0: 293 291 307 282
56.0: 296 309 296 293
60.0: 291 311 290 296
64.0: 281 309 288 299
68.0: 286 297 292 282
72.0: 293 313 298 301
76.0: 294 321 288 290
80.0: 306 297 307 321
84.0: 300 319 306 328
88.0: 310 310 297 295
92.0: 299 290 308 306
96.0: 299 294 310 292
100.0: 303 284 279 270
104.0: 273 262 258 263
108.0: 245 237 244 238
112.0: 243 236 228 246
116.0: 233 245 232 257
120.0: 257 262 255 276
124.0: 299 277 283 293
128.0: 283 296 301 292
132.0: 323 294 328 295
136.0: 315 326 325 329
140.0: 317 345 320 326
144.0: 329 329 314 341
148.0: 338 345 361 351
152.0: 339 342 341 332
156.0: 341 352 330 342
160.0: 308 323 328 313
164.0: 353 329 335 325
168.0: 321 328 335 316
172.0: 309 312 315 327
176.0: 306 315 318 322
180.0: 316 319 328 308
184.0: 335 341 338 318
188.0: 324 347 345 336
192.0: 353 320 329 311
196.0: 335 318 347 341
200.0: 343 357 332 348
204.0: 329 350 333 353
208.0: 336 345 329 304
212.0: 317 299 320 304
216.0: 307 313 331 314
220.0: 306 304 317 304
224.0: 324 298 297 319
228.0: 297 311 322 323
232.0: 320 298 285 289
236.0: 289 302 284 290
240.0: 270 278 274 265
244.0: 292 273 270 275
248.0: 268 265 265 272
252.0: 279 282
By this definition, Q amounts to 2.8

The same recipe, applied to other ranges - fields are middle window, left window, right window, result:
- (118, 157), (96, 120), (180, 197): -3.5 Hz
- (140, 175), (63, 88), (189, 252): -2.8 Hz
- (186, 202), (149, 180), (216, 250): -1.0 Hz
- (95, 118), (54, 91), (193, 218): 3.3 Hz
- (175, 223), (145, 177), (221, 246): -2.2 Hz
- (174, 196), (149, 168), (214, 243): -0.2 Hz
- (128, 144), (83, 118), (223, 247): -1.9 Hz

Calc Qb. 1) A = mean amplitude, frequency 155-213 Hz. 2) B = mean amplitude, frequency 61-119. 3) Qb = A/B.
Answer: 1.2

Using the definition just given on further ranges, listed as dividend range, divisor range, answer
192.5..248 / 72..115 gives 1.09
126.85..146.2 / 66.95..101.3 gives 1.04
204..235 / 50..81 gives 1.06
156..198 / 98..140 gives 1.18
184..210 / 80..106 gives 1.13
